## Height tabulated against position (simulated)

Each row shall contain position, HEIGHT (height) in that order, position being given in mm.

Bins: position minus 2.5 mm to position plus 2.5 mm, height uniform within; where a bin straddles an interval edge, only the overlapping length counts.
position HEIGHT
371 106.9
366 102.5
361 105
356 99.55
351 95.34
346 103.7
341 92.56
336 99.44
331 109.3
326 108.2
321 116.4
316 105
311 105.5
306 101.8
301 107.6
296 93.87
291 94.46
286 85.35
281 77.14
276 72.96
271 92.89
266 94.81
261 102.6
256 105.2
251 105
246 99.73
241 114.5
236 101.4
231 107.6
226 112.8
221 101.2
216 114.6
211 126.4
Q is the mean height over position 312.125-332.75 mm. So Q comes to 109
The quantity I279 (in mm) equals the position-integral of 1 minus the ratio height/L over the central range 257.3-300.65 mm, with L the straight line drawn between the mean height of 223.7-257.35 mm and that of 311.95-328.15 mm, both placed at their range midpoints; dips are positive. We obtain 6.98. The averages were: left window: 107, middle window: 90.6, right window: 109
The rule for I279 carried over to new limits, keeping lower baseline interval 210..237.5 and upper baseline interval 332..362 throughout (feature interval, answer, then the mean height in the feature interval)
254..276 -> 2.2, 95.8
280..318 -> 2.4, 97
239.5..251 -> 0.2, 106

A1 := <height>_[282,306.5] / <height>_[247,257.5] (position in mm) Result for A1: 0.91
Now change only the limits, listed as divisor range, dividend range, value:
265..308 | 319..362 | 1.13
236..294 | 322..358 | 1.07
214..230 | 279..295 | 0.79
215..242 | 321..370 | 0.95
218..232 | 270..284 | 0.74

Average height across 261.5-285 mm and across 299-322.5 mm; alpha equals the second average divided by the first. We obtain 1.24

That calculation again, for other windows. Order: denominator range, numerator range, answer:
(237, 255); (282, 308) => 0.90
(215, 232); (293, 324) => 0.97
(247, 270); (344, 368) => 1.00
